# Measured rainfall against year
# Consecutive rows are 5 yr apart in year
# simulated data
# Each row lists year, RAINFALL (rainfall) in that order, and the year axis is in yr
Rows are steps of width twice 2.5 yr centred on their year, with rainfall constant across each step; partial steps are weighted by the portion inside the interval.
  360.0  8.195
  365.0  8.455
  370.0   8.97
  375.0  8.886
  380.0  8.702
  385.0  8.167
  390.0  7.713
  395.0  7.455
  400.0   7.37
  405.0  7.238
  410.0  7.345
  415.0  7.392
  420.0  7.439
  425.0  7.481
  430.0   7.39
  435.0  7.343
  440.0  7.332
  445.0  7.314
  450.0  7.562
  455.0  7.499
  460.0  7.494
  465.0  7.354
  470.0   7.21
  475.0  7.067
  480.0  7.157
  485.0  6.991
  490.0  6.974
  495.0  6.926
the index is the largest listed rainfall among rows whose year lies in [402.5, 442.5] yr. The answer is 7.481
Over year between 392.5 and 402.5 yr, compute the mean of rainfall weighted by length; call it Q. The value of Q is 7.41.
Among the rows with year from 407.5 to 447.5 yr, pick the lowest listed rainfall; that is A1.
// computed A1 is 7.314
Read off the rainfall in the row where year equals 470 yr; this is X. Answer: 7.21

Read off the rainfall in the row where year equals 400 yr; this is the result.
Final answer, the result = 7.37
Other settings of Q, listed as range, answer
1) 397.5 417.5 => 7.34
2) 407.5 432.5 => 7.41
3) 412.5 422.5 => 7.42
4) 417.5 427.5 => 7.46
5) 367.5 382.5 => 8.85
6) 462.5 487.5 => 7.16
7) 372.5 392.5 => 8.37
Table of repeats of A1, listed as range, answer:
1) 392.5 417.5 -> 7.238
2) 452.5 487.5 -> 6.991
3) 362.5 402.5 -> 7.37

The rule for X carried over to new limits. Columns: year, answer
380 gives 8.702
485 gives 6.991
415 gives 7.392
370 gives 8.97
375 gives 8.886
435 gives 7.343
